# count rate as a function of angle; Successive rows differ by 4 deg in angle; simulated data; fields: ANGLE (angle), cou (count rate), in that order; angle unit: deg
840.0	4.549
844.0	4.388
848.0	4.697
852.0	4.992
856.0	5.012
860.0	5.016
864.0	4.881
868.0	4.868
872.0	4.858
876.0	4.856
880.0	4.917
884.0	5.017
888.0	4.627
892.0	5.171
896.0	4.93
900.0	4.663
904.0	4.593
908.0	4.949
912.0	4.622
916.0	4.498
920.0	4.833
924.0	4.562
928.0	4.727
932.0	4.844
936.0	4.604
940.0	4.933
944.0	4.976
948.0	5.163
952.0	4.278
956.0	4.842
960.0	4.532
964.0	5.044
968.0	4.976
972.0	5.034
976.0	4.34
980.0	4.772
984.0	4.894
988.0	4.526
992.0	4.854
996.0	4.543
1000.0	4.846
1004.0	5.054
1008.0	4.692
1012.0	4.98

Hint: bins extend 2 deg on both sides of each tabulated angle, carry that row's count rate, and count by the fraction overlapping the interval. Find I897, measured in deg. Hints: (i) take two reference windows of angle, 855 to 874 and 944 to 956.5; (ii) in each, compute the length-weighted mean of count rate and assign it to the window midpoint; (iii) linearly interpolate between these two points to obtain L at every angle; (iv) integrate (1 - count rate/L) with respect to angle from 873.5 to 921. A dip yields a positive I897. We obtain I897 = 0.6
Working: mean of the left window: 4.92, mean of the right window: 4.79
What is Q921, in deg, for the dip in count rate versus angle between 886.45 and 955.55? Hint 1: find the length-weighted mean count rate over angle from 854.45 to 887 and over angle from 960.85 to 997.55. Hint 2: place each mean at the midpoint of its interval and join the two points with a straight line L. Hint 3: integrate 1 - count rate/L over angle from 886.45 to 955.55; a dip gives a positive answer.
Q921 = 1.2 deg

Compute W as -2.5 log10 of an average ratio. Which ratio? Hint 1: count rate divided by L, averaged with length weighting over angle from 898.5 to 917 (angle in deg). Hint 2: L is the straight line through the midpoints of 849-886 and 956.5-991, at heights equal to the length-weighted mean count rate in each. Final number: 0.04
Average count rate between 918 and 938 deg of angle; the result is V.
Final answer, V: 4.71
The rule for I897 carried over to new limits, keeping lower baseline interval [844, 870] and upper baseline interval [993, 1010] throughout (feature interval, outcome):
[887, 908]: 0.1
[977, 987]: 0.1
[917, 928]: 0.3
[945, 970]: 0.0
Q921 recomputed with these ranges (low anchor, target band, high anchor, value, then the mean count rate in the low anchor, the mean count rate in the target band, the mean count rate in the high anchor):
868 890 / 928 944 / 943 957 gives 0.0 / 4.86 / 4.81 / 4.8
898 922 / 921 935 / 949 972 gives 0.0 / 4.69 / 4.71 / 4.78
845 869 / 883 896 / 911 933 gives -0.4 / 4.89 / 4.93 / 4.68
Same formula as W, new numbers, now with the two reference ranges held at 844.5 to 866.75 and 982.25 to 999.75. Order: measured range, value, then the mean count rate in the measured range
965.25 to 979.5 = -0.013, 4.8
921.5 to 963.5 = 0.004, 4.76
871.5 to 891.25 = -0.005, 4.87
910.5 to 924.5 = 0.039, 4.64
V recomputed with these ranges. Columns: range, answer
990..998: 4.7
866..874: 4.86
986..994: 4.69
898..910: 4.74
